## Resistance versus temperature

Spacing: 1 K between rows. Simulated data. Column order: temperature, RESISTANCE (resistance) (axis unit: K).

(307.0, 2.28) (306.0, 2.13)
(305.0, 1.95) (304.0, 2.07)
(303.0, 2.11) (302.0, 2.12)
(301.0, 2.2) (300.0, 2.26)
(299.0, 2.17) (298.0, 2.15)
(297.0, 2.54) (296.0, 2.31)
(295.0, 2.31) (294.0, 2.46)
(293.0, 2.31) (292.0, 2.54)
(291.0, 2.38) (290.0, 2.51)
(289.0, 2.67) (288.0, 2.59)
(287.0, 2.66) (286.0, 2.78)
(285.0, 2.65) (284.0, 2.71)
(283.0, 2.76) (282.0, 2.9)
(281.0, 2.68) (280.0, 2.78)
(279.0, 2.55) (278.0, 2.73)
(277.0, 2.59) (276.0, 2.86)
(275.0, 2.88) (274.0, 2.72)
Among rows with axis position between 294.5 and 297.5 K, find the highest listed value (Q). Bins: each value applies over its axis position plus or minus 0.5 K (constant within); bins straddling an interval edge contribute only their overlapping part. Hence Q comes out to 2.54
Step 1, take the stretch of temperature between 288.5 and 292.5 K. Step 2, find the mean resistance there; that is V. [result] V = 2.52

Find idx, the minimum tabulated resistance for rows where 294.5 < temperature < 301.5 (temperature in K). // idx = 2.15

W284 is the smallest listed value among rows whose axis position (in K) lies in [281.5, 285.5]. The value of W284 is 2.65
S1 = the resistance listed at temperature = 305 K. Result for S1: 1.95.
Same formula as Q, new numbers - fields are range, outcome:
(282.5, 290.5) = 2.78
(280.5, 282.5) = 2.9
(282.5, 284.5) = 2.76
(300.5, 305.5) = 2.2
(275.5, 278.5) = 2.86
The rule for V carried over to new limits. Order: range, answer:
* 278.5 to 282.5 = 2.73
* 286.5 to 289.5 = 2.64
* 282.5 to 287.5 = 2.71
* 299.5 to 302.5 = 2.19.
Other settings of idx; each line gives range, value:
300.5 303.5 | 2.11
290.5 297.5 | 2.31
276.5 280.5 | 2.55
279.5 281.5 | 2.68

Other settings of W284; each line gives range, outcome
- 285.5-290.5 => 2.51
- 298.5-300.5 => 2.17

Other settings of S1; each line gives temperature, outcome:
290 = 2.51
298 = 2.15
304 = 2.07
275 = 2.88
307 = 2.28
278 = 2.73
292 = 2.54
